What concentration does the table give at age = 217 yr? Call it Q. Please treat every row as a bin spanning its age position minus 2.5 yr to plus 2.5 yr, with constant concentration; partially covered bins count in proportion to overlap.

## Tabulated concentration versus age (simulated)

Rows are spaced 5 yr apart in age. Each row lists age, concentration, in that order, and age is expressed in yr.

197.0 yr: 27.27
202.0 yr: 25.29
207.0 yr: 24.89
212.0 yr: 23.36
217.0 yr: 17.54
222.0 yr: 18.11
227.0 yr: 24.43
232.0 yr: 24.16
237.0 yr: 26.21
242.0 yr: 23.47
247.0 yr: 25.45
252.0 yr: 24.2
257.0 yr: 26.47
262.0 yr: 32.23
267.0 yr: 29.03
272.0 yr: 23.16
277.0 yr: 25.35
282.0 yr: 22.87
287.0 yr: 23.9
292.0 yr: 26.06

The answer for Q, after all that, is 17.54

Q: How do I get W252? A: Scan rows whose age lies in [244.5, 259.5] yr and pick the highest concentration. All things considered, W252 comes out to 26.47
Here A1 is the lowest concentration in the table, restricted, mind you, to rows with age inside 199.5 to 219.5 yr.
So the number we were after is 17.54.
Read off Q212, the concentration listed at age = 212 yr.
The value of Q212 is 23.36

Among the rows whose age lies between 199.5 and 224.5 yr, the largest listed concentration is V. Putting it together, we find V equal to 25.29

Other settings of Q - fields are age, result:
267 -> 29.03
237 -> 26.21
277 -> 25.35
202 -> 25.29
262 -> 32.23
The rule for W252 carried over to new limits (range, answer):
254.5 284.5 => 32.23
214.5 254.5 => 26.21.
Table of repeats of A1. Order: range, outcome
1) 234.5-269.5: 23.47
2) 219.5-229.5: 18.11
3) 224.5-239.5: 24.16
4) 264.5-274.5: 23.16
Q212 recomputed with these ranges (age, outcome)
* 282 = 22.87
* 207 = 24.89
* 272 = 23.16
